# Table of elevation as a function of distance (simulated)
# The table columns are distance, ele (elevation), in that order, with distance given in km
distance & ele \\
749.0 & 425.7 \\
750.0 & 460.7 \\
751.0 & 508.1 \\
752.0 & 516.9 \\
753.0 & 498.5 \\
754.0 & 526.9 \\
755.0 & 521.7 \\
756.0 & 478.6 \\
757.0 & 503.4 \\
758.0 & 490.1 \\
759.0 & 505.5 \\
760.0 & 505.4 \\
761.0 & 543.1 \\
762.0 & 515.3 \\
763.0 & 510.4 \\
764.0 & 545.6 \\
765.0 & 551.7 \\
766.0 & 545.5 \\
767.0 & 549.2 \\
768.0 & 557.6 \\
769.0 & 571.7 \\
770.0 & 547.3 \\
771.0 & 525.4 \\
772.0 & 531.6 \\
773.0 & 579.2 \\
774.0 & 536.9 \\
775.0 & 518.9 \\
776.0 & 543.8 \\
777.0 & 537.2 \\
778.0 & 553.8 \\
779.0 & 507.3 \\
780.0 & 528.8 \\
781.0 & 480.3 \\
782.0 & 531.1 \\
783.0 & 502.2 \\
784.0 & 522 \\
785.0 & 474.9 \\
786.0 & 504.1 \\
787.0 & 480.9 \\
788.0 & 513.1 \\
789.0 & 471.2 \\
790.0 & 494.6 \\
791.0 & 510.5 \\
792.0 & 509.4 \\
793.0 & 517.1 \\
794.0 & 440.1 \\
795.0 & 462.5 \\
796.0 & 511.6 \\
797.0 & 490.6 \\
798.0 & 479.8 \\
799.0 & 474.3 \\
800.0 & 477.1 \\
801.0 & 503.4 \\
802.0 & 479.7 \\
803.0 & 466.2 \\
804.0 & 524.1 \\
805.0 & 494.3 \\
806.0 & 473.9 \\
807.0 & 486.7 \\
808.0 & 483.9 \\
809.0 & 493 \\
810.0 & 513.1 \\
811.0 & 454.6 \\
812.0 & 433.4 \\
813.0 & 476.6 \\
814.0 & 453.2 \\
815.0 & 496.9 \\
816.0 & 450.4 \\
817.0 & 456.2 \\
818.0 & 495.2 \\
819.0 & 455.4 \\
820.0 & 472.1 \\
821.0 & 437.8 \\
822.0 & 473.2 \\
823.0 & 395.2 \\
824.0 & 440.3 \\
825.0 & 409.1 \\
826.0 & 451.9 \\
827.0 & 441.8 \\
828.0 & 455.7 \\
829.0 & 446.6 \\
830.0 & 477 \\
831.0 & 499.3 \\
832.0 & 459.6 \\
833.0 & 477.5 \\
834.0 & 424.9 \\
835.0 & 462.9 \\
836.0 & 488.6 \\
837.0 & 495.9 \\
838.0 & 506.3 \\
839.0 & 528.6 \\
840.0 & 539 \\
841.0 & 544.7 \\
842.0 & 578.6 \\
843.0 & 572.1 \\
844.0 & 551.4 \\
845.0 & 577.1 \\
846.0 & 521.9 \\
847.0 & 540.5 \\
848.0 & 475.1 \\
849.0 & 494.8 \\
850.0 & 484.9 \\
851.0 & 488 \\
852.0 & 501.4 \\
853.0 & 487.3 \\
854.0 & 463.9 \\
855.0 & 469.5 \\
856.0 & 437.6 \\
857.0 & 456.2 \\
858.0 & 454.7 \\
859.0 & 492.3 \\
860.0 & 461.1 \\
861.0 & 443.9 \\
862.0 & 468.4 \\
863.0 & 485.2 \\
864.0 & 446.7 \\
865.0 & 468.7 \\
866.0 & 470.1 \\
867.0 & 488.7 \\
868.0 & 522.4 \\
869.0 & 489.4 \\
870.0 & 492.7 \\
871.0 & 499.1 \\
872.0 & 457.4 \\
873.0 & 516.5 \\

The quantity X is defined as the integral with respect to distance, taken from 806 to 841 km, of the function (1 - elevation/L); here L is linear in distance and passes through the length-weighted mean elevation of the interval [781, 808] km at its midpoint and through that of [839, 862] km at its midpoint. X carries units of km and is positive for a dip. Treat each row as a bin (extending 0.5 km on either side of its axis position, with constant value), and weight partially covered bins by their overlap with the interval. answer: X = 1.9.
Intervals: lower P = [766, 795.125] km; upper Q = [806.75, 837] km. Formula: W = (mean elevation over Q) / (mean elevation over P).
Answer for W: 0.9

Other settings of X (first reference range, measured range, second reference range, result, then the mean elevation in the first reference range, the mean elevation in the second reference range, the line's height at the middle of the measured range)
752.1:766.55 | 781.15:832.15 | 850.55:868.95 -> 2.02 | 517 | 473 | 496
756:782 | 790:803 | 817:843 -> 0.47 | 530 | 476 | 506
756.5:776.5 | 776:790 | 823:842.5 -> 0.30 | 534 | 478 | 520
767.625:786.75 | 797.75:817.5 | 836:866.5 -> 1.41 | 528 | 497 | 515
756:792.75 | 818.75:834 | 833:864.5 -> 1.54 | 522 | 495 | 503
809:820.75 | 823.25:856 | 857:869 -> -1.37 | 469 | 473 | 471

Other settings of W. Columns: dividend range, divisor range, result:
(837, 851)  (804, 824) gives 1.13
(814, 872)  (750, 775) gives 0.91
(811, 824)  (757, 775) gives 0.86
